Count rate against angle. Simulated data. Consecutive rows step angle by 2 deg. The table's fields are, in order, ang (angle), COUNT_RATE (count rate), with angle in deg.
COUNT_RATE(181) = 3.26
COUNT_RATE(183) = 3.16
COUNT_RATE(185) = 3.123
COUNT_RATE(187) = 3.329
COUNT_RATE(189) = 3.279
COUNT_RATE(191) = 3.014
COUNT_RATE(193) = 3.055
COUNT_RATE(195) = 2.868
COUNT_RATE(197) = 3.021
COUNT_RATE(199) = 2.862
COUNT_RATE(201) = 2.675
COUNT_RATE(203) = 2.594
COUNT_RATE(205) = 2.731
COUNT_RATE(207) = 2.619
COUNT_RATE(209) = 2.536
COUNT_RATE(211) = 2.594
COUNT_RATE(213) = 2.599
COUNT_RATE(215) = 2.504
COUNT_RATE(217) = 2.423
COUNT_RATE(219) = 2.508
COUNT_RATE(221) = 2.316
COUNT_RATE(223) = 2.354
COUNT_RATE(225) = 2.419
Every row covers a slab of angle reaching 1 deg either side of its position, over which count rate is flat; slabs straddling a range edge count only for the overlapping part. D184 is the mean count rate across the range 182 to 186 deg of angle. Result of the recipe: 3.14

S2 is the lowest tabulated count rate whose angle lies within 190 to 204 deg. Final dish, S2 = 2.594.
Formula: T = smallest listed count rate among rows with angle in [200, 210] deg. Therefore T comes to 2.536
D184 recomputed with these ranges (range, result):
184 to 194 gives 3.16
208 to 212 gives 2.56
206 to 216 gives 2.57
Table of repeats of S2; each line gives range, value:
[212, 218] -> 2.423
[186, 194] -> 3.014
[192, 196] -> 2.868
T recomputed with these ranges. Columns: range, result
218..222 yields 2.316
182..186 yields 3.123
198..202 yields 2.675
